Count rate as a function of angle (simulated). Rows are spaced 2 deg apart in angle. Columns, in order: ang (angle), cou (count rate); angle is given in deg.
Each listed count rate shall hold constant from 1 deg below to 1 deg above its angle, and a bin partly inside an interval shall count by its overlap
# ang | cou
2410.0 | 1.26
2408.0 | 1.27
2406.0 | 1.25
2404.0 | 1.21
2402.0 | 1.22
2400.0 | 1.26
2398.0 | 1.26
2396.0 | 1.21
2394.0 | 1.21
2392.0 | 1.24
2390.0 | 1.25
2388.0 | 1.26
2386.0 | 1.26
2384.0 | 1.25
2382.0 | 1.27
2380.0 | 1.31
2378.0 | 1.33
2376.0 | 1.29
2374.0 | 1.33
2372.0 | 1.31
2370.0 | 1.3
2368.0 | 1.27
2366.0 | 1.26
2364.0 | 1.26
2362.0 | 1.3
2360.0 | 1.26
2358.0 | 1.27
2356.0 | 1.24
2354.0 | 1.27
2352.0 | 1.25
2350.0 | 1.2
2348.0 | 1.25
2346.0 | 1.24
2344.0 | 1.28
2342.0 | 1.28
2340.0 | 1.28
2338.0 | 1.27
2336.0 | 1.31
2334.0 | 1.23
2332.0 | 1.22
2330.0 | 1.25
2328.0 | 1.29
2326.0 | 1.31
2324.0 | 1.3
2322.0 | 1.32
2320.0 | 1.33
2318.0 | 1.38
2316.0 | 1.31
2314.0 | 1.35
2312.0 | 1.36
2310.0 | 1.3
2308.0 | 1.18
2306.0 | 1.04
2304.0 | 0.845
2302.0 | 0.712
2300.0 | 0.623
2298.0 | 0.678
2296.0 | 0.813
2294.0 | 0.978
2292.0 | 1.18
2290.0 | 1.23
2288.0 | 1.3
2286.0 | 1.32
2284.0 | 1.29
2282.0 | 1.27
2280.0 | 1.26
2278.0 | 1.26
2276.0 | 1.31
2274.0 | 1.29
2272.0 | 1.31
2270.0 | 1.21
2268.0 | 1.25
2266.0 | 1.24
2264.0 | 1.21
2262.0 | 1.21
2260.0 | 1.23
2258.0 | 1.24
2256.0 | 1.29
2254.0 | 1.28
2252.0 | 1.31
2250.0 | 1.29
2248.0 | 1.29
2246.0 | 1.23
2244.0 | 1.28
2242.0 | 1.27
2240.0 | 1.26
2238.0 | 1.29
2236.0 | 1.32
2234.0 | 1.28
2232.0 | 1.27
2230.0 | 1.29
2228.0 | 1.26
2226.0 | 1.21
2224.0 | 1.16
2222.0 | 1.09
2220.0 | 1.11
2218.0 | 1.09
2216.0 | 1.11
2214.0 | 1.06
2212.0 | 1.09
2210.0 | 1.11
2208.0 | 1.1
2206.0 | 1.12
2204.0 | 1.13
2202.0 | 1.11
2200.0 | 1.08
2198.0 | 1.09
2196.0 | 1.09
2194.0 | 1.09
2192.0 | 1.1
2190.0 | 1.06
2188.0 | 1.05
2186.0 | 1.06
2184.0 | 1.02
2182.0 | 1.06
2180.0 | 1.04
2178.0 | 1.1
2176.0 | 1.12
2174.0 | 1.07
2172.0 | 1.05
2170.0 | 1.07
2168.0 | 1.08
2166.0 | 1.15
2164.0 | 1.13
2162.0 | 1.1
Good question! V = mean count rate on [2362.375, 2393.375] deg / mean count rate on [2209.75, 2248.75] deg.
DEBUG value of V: 1.06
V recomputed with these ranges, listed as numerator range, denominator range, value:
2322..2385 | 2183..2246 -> 1.11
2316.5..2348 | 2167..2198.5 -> 1.20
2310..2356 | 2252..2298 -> 1.06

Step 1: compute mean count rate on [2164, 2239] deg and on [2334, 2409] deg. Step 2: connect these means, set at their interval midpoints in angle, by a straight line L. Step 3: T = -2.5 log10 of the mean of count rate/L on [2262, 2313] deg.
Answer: 0.05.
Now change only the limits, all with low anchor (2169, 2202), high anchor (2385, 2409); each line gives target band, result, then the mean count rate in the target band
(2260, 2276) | -0.10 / 1.25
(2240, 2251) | -0.14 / 1.27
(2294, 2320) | 0.11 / 1.06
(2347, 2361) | -0.04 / 1.25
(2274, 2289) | -0.12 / 1.29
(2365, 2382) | -0.06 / 1.3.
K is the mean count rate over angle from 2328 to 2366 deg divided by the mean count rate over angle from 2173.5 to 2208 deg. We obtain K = 1.16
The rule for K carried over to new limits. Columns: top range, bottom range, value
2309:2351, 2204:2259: 1.07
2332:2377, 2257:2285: 1.01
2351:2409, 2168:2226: 1.16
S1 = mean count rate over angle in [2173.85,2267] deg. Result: 1.17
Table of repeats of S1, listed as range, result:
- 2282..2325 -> 1.14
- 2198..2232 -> 1.14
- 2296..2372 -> 1.21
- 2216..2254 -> 1.24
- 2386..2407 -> 1.24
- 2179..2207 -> 1.08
